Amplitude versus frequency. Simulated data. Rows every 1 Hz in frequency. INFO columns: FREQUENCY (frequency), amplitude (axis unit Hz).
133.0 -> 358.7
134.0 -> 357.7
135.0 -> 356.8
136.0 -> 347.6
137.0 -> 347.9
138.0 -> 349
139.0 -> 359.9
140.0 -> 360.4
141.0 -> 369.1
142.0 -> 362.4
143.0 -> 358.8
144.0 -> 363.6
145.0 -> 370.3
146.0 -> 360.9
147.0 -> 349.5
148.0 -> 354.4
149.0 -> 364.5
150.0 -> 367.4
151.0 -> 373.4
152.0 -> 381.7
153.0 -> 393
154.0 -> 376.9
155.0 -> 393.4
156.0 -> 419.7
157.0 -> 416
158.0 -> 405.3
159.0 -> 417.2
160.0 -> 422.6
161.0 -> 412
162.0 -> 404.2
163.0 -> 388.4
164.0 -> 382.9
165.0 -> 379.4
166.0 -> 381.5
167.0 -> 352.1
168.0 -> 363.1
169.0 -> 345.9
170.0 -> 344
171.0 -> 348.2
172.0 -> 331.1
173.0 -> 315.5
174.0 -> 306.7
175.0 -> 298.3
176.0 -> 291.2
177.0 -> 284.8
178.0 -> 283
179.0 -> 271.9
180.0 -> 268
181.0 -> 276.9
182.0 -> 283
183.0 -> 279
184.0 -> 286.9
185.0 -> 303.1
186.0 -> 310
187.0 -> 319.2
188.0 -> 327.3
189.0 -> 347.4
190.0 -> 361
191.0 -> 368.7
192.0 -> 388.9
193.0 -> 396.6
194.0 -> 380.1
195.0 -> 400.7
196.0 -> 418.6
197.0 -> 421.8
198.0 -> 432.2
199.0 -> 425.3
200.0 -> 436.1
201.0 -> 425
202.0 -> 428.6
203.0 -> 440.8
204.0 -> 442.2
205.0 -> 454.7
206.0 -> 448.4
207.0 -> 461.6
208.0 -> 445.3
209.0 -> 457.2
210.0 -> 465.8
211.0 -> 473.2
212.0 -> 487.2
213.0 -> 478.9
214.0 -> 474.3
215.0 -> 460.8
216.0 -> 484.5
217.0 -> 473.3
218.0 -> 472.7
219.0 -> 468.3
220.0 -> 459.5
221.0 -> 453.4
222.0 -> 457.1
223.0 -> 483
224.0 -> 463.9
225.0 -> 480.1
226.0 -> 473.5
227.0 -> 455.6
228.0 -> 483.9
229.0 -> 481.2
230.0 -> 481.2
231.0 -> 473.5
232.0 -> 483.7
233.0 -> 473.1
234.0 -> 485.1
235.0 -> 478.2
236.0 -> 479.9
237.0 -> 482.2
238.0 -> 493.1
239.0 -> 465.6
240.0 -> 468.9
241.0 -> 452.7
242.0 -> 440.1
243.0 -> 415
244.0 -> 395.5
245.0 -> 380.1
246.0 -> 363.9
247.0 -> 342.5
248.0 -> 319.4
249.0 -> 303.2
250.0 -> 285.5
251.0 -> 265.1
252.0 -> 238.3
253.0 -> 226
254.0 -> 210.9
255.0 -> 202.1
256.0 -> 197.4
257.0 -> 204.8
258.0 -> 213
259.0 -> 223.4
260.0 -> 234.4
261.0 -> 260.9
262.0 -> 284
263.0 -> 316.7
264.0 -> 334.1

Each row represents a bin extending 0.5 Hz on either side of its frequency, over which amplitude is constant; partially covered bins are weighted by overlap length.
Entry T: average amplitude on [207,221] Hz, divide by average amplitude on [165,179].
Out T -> 1.43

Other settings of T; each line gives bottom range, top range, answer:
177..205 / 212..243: 1.31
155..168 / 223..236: 1.20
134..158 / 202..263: 1.09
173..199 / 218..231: 1.41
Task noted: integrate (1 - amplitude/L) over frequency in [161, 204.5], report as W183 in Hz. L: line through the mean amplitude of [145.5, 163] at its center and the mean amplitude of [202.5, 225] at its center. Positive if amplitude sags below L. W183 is 7.19 Hz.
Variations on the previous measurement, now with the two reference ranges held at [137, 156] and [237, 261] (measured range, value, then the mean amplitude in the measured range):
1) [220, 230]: -4.2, 470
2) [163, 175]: 0.3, 349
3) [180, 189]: 1.3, 299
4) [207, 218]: -4.3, 470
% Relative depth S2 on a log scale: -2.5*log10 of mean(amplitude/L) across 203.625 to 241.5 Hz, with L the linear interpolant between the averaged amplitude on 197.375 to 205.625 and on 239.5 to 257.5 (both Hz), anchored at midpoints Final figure -0.23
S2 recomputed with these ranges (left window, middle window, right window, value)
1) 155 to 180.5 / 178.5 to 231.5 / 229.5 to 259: -0.157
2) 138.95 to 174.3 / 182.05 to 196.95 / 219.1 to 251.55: 0.145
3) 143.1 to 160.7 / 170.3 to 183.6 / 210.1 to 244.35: 0.359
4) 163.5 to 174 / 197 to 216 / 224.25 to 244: -0.081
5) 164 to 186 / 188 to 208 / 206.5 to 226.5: -0.033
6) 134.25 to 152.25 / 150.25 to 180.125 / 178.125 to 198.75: -0.023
